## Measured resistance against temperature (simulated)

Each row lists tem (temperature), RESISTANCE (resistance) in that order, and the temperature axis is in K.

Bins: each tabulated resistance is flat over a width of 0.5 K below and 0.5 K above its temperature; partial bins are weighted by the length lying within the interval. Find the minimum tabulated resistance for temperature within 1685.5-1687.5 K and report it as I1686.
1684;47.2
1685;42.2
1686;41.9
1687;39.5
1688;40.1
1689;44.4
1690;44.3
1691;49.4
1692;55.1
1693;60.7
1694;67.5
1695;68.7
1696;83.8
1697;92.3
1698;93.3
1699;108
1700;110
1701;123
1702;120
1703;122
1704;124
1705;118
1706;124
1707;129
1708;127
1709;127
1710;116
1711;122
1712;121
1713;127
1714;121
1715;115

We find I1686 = 39.5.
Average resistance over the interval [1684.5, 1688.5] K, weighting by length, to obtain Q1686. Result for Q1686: 40.9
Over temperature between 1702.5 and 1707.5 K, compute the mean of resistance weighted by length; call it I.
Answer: 123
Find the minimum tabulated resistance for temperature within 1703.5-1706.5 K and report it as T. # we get 118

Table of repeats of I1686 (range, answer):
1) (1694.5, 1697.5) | 68.7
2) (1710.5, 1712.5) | 121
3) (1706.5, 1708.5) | 127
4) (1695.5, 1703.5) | 83.8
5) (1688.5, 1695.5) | 44.3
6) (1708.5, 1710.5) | 116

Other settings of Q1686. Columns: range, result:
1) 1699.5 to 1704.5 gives 120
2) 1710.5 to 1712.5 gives 122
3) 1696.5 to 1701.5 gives 105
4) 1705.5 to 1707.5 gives 126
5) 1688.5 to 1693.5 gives 50.8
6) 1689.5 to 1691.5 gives 46.8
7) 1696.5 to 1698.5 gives 92.8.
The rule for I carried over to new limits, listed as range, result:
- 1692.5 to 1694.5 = 64.1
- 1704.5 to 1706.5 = 121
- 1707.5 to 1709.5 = 127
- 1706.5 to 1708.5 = 128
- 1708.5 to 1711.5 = 122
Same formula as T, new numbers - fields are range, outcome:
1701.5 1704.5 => 120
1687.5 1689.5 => 40.1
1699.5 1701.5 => 110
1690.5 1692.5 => 49.4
